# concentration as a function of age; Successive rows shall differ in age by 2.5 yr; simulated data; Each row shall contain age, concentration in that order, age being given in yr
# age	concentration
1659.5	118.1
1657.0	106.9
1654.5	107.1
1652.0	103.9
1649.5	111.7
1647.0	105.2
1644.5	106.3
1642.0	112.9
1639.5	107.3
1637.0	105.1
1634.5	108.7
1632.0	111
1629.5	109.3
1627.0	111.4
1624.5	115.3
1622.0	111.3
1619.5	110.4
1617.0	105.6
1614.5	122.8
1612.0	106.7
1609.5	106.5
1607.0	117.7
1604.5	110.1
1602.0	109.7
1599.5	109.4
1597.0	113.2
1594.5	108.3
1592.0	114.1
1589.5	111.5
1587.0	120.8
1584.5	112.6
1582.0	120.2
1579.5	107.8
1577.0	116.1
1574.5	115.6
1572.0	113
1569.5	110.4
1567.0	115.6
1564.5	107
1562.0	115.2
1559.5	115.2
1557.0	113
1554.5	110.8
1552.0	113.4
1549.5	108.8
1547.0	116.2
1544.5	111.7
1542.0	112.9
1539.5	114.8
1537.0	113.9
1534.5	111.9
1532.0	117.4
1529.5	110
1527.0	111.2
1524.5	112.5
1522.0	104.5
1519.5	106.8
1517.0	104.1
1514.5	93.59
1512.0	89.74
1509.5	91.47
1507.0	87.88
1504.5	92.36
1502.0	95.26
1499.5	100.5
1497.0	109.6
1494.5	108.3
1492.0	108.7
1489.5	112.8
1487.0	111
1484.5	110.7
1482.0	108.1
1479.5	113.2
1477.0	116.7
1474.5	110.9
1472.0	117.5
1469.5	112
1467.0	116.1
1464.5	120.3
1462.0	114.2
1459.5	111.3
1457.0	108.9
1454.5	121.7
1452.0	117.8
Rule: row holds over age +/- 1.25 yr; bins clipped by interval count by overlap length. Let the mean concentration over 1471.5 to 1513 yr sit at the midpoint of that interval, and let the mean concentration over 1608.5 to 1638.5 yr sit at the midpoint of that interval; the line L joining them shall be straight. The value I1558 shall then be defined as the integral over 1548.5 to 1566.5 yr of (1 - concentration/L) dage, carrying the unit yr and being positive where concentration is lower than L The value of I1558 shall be -0.8 yr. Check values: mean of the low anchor 105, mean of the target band 112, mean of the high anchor 110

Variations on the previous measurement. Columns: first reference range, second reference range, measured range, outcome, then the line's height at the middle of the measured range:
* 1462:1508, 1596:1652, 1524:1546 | -0.8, 109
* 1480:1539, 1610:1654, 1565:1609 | -2.1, 108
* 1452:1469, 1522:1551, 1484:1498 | 0.5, 114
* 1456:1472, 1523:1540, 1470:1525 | 4.2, 114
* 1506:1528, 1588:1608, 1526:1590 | -4.4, 106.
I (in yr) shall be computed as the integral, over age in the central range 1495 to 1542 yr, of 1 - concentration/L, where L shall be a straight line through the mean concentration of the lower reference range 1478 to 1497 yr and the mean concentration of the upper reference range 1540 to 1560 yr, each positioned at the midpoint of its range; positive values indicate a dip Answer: 3.17 yr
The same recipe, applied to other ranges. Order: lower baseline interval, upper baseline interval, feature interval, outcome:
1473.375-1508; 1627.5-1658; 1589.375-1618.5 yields -1.0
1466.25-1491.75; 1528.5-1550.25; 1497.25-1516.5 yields 3.2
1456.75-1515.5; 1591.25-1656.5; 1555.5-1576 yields -0.9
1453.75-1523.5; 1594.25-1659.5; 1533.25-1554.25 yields -0.9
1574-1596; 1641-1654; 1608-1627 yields -0.1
